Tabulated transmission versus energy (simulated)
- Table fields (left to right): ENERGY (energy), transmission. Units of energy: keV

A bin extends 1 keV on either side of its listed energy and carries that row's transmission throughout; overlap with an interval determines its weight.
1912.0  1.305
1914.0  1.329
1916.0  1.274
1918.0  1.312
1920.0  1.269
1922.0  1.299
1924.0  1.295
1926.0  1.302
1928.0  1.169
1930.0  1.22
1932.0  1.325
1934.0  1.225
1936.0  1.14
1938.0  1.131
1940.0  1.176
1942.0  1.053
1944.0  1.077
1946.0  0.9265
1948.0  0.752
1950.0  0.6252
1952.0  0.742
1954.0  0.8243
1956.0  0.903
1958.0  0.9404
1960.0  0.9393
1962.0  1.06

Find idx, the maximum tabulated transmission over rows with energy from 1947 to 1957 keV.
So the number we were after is 0.903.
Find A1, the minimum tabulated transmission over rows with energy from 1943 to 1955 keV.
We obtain 0.6252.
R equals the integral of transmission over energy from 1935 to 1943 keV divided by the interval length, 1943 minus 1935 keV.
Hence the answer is 1.12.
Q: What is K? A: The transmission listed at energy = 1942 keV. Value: 1.053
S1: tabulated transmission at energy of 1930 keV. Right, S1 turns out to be 1.22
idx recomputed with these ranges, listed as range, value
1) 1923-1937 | 1.325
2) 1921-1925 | 1.299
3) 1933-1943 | 1.225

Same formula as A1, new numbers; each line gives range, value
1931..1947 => 0.9265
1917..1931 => 1.169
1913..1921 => 1.269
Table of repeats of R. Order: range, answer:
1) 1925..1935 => 1.25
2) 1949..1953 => 0.684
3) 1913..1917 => 1.3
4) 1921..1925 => 1.3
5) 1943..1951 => 0.845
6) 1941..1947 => 1.02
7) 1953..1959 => 0.889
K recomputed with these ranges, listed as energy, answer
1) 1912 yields 1.305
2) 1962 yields 1.06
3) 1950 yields 0.6252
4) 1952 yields 0.742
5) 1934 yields 1.225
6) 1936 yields 1.14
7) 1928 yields 1.169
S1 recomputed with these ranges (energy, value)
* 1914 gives 1.329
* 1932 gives 1.325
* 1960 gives 0.9393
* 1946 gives 0.9265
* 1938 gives 1.131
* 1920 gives 1.269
